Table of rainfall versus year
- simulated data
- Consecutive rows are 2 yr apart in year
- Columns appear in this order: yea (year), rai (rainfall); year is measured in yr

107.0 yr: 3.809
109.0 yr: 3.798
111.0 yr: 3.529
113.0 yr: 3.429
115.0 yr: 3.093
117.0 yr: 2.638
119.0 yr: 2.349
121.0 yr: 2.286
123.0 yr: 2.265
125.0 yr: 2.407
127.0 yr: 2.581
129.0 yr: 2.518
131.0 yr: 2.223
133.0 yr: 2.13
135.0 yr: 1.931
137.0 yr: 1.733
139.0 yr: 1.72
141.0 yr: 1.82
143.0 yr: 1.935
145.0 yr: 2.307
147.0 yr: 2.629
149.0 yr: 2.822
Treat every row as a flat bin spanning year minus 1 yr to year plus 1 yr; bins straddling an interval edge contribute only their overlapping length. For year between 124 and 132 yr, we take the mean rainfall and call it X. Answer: 2.43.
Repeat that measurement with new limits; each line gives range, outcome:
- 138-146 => 1.95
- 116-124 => 2.38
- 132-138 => 1.93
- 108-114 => 3.59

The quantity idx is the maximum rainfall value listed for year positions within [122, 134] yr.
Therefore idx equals 2.581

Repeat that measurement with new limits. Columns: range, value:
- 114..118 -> 3.093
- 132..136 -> 2.13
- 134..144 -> 1.935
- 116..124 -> 2.638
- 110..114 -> 3.529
